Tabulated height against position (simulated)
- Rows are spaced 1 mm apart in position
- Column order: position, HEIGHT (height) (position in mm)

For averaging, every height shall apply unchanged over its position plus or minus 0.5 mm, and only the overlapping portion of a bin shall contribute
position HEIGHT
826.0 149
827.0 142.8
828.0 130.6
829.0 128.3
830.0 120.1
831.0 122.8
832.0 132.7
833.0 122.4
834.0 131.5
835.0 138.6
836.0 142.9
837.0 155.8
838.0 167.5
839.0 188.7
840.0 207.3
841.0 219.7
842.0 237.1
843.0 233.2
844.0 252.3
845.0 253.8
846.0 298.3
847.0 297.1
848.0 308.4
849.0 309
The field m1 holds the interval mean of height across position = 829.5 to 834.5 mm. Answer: 126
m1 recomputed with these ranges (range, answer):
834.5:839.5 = 159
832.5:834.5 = 127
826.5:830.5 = 130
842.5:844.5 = 243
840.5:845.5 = 239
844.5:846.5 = 276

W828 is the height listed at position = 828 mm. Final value 130.6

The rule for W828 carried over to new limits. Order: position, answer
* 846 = 298.3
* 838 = 167.5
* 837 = 155.8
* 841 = 219.7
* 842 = 237.1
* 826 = 149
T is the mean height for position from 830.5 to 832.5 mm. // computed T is 128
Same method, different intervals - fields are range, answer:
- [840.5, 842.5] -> 228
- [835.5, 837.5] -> 149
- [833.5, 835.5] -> 135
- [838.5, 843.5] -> 217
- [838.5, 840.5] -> 198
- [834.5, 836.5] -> 141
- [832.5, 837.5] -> 138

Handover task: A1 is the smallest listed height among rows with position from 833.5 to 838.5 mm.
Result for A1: 131.5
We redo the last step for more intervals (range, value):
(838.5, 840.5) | 188.7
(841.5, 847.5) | 233.2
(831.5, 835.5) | 122.4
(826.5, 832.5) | 120.1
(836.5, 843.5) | 155.8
